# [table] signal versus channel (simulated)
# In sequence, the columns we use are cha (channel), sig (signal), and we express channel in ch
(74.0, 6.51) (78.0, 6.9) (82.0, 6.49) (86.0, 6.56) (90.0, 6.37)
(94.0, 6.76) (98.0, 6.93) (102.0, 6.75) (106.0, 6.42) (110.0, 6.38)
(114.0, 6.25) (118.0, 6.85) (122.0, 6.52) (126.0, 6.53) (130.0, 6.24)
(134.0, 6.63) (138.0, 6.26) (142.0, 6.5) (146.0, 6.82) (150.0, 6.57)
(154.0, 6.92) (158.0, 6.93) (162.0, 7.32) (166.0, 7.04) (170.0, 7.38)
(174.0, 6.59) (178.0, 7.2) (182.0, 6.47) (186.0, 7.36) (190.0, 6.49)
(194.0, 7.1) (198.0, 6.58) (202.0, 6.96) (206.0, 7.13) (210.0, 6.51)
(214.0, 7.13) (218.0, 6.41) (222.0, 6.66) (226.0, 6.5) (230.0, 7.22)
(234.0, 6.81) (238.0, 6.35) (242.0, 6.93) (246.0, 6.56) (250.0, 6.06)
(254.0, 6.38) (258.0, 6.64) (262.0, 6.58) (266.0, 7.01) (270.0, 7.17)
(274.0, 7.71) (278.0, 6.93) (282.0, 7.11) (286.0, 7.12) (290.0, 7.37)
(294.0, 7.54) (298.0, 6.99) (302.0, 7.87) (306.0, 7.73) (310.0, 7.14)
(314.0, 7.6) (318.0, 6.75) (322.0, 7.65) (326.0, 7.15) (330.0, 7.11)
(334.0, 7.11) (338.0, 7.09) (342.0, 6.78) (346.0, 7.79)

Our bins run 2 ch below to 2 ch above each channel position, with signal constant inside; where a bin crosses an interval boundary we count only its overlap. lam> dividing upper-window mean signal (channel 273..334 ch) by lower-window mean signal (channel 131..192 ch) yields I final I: 1.07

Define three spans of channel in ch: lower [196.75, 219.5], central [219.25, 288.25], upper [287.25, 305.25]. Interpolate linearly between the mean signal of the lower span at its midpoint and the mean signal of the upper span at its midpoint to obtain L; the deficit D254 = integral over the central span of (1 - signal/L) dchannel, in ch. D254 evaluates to 3.2 ch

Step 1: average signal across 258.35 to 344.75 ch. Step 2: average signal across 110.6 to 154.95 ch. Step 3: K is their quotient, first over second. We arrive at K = 1.10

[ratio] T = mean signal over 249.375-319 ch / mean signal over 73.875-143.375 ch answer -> 1.1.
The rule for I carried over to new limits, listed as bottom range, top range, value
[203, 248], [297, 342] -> 1.08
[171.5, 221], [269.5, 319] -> 1.07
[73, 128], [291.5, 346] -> 1.11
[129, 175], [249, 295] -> 1.03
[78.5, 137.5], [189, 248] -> 1.03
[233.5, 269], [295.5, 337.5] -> 1.11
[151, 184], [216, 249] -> 0.96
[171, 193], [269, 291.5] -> 1.05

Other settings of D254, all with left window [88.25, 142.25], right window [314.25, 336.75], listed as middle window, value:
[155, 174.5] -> -1.16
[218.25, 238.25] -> 0.49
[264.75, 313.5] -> -1.71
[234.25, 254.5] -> 1.29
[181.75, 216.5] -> -0.41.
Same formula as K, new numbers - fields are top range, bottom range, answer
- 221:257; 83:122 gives 1.00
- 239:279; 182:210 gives 0.99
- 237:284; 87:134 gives 1.04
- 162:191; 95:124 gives 1.06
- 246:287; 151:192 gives 0.98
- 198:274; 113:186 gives 1.00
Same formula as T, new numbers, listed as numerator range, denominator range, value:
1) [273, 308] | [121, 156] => 1.12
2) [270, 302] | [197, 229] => 1.08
